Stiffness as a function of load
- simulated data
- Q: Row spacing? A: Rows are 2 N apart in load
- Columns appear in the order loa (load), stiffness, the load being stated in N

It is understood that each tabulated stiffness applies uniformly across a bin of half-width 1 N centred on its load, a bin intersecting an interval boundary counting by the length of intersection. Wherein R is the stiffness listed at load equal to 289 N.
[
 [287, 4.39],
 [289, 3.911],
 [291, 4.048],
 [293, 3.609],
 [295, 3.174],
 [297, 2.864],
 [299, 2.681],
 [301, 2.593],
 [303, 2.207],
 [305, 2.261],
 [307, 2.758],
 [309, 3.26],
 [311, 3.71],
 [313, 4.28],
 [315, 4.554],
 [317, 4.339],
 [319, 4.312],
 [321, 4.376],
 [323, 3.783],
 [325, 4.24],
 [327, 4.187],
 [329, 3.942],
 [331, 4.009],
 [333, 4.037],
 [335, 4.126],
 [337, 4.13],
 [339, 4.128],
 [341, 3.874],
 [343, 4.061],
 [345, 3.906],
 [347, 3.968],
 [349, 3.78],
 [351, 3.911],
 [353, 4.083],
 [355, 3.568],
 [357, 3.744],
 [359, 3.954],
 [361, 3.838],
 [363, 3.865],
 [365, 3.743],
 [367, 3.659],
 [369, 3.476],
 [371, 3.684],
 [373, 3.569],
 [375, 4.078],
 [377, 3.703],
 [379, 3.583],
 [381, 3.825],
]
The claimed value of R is 3.911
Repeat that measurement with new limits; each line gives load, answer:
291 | 4.048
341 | 3.874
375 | 4.078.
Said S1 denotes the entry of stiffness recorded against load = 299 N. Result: 2.681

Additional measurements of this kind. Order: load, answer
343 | 4.061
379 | 3.583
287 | 4.39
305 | 2.261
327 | 4.187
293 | 3.609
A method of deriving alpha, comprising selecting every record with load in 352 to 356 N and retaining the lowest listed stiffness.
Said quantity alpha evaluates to 3.568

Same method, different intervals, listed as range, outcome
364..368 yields 3.659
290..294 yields 3.609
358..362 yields 3.838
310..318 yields 3.71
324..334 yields 3.942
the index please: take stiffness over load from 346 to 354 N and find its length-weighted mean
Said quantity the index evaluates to 3.94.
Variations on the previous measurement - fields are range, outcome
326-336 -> 4.06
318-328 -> 4.18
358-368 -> 3.81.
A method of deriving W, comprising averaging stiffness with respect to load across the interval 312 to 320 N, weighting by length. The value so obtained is 4.37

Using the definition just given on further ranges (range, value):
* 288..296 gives 3.69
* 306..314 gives 3.5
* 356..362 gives 3.85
